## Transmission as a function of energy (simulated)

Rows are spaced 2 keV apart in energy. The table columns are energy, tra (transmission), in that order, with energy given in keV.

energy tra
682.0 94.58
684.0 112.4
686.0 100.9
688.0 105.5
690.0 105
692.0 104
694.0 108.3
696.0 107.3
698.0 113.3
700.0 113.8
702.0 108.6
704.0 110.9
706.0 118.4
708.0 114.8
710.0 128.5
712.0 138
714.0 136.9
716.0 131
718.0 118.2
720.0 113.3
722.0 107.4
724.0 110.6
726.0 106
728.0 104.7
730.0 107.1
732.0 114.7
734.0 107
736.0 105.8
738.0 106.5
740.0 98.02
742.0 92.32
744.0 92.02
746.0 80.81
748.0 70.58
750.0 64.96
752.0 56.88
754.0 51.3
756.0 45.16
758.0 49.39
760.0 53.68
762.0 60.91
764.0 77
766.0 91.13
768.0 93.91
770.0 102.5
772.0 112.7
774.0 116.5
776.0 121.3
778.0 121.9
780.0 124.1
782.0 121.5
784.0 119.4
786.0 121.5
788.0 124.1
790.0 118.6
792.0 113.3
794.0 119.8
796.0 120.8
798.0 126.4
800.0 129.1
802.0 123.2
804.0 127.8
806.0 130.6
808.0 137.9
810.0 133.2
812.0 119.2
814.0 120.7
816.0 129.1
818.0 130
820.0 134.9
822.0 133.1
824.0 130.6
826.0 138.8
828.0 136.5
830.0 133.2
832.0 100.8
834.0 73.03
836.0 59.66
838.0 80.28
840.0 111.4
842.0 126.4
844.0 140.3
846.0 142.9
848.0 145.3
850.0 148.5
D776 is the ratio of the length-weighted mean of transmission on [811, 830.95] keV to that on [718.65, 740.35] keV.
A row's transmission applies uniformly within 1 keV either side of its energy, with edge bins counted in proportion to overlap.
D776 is 1.2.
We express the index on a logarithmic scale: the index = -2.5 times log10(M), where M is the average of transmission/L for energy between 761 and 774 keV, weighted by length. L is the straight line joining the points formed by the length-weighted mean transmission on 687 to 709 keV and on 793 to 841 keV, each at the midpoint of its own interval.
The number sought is 0.25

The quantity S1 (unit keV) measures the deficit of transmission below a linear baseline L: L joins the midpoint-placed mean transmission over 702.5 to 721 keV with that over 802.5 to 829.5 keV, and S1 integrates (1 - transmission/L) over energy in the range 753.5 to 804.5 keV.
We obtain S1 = 9.8 keV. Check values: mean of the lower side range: 123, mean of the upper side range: 131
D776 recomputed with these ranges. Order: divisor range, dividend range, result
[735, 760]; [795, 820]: 1.70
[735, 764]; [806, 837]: 1.65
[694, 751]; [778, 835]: 1.15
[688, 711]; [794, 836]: 1.11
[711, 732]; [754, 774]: 0.66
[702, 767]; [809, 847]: 1.25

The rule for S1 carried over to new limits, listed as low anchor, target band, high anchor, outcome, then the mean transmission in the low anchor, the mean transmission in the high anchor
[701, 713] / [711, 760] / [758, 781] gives 6.6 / 120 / 95.7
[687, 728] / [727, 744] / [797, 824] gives 2.1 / 115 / 129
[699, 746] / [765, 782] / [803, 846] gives 0.8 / 112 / 121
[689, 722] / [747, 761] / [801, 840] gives 7.3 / 117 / 119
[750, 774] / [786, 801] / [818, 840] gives -4.8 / 73.8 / 113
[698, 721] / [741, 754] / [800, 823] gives 5.2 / 121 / 129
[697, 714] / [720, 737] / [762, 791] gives 1.2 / 119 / 110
